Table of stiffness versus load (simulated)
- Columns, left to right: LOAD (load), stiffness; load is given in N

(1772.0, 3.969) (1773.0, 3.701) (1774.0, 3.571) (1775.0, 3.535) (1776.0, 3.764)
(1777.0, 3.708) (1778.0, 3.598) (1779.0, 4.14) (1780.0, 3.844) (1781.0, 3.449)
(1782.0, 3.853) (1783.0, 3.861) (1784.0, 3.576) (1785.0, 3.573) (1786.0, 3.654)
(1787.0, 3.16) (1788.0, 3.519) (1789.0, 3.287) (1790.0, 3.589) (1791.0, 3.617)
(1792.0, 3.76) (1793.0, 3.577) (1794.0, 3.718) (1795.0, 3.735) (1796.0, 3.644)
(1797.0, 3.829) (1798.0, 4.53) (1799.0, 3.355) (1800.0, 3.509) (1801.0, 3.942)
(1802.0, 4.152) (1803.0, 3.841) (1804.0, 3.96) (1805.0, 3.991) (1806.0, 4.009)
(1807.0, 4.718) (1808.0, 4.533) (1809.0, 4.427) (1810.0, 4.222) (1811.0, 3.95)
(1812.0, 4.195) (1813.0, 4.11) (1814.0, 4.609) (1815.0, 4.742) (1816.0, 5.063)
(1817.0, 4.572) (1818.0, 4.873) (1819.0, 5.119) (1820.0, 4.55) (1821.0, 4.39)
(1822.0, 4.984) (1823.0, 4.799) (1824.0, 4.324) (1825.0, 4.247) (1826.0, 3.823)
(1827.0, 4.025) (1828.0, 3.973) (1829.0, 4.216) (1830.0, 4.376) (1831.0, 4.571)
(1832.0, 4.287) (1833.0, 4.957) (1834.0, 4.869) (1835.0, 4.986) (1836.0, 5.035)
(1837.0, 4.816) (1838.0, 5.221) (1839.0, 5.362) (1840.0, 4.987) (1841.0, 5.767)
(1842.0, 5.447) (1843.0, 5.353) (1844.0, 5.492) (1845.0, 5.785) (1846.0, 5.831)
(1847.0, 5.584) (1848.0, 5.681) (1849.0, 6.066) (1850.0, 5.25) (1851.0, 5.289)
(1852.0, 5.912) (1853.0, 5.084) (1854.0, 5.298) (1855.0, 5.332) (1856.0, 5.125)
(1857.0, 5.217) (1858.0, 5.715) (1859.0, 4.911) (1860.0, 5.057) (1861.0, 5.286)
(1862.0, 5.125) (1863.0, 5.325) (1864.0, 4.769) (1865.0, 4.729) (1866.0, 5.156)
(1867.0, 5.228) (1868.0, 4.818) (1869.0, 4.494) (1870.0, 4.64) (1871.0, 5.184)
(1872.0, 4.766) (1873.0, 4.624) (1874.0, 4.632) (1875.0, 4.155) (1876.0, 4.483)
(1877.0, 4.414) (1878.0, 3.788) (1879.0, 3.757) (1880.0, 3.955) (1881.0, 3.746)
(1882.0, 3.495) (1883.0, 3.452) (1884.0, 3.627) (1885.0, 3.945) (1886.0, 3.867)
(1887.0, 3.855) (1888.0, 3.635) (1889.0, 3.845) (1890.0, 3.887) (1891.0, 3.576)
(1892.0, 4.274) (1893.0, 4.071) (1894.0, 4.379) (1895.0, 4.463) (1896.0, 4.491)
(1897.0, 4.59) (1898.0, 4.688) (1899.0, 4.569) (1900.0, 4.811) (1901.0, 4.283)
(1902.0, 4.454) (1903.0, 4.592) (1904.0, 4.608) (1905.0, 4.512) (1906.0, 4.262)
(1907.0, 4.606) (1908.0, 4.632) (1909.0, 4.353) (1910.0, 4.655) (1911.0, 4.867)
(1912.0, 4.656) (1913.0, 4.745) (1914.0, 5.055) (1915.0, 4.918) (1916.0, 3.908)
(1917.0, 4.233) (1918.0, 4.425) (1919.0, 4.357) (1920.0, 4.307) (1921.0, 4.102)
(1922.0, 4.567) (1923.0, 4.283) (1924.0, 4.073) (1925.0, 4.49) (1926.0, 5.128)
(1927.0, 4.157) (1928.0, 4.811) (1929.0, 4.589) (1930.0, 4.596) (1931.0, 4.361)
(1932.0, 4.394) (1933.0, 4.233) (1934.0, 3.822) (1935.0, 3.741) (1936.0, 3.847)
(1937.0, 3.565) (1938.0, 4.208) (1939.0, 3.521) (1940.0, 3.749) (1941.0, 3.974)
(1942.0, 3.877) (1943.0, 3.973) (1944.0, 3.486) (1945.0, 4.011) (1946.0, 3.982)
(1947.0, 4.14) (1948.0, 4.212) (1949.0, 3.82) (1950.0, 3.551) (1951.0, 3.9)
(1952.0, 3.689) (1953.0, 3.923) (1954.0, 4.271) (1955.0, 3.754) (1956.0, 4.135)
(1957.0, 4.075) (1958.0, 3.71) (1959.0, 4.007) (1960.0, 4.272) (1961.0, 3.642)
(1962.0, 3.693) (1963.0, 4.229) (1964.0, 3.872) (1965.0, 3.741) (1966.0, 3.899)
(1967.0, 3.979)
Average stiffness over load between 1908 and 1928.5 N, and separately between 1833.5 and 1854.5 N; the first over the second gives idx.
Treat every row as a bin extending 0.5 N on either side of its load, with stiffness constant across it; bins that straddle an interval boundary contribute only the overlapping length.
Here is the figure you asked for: 0.8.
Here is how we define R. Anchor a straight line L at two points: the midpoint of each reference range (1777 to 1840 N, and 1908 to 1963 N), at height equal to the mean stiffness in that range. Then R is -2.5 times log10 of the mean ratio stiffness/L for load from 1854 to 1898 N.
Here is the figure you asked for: -0.075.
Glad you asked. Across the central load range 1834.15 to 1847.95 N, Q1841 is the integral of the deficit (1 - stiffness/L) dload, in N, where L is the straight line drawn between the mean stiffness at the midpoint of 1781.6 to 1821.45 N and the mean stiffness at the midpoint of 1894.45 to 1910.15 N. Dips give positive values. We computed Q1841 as -3.7 N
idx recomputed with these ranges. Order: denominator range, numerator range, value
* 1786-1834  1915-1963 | 0.98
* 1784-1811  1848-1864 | 1.39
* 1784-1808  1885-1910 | 1.14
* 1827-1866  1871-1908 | 0.82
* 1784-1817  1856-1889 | 1.14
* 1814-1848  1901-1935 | 0.92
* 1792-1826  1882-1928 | 1.02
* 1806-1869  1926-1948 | 0.83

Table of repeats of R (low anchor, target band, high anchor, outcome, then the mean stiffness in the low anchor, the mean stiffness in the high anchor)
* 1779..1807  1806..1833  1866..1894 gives -0.149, 3.75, 4.18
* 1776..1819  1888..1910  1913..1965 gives -0.076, 3.96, 4.11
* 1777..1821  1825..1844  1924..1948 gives -0.187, 4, 4.12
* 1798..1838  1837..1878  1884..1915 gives -0.173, 4.4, 4.37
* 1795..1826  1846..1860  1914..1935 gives -0.245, 4.29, 4.39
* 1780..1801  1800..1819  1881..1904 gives -0.158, 3.65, 4.13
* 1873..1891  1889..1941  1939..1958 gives -0.116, 3.92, 3.9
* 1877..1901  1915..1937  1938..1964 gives -0.089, 4.05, 3.91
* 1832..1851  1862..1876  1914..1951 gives 0.038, 5.33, 4.16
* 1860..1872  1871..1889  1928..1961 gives 0.188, 4.97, 3.99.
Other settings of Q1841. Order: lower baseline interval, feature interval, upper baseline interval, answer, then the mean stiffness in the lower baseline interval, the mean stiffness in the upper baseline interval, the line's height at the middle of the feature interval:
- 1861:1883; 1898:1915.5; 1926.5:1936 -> -1.0 N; 4.53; 4.28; 4.38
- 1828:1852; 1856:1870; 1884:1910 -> -0.7 N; 5.17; 4.28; 4.81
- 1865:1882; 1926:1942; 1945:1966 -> -0.2 N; 4.47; 3.93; 4.07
